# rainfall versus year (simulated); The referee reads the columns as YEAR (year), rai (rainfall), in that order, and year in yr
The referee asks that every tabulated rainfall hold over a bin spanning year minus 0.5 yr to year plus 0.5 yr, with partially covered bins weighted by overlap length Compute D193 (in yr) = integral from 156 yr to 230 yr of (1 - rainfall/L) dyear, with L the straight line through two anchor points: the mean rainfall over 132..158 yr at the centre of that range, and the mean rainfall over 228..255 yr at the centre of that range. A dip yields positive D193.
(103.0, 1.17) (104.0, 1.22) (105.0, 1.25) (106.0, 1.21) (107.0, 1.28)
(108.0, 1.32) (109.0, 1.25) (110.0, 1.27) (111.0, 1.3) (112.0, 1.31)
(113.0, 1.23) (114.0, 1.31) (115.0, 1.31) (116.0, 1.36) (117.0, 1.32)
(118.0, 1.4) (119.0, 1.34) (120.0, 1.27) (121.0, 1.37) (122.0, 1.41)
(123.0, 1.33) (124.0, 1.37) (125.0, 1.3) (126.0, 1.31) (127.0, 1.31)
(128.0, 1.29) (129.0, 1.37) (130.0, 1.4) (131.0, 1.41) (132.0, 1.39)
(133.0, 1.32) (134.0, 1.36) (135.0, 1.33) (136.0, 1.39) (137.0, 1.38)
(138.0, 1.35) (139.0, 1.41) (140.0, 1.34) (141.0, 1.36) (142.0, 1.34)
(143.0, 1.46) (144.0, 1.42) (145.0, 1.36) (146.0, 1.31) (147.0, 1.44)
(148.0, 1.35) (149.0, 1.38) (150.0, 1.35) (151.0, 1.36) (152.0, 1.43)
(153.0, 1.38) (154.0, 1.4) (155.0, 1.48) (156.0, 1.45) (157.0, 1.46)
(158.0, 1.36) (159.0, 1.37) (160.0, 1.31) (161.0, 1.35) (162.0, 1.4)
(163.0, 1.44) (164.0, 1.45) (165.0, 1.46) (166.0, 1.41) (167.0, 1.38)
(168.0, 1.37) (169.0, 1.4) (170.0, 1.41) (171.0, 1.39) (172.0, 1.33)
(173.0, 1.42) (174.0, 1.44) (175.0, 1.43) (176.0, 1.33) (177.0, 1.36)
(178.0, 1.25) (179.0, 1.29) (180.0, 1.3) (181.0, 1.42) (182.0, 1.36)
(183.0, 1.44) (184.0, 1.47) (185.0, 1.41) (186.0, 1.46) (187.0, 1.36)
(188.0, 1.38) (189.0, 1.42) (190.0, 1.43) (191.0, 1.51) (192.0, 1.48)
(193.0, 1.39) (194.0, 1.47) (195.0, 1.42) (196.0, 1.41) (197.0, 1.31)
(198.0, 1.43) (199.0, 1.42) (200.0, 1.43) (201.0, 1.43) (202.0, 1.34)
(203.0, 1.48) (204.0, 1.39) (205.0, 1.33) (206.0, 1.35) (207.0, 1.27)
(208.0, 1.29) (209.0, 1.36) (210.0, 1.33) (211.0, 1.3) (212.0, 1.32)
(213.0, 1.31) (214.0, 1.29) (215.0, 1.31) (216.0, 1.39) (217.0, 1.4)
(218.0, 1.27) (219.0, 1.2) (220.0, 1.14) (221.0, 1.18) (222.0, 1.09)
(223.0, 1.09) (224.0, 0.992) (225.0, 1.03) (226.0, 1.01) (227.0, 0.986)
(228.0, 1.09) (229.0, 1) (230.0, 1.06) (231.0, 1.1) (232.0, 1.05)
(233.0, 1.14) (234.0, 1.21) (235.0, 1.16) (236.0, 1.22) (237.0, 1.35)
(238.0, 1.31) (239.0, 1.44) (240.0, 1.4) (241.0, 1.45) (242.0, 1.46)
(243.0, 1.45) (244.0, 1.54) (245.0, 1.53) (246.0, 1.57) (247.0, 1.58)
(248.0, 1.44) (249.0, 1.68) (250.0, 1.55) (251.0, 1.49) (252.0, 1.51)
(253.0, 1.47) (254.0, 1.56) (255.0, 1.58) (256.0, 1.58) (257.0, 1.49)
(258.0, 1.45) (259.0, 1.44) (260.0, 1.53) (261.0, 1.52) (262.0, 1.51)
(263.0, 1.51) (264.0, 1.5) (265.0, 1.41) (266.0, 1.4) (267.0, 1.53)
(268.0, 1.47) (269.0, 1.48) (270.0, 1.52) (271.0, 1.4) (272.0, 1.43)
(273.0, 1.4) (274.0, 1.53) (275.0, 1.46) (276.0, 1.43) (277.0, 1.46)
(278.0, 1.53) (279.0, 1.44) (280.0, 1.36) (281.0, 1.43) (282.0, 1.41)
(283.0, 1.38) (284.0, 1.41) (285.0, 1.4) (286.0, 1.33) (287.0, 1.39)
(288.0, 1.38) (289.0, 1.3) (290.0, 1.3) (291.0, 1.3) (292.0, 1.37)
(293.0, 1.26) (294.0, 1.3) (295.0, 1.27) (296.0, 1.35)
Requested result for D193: 2.4 yr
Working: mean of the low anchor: 1.38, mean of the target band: 1.33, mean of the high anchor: 1.37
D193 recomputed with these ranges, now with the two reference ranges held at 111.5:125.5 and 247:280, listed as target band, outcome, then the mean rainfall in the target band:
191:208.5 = 0.32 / 1.39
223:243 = 3.72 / 1.19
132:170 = -0.57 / 1.39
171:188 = 0.22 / 1.38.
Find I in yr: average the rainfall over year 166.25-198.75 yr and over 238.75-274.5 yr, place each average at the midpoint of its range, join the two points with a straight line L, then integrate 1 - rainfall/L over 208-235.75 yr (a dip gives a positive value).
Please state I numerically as 5.1 yr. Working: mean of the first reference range 1.4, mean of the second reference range 1.49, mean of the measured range 1.18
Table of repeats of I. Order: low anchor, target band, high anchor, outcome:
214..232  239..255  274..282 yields -3.0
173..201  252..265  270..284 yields -0.7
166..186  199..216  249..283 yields 0.8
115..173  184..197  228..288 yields -0.3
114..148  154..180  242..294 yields -0.1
